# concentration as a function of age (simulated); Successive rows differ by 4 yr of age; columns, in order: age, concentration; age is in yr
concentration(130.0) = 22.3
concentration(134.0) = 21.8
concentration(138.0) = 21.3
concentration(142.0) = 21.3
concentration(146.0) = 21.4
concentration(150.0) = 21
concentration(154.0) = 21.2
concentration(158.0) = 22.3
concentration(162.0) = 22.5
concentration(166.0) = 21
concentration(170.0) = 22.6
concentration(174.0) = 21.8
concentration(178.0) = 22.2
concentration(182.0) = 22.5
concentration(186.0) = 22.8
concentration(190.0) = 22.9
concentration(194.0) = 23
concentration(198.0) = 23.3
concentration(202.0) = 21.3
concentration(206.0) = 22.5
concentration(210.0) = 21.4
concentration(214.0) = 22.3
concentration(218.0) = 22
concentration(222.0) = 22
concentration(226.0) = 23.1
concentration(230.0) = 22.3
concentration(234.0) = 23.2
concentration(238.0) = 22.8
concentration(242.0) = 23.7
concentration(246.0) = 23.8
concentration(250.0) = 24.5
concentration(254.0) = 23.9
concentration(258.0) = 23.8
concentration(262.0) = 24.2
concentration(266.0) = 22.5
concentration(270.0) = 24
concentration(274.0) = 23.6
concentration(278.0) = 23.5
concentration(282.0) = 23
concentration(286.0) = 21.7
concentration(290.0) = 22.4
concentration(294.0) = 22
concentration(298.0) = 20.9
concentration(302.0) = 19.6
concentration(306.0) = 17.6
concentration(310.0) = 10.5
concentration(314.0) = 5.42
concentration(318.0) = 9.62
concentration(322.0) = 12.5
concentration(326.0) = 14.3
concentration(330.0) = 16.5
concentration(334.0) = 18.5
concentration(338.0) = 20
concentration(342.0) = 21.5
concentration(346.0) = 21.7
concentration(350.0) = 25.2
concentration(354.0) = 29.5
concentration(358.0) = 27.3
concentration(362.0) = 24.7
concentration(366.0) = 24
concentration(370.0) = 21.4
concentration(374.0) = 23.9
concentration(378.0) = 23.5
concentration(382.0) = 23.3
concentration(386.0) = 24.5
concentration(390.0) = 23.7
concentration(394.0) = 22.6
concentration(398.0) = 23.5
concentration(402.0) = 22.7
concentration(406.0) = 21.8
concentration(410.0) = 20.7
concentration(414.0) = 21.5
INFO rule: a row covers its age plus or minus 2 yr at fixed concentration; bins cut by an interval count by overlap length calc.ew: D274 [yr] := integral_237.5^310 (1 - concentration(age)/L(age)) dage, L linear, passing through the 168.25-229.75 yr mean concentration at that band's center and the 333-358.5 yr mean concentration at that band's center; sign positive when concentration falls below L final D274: 1.8 yr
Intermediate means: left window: 22.4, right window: 23.3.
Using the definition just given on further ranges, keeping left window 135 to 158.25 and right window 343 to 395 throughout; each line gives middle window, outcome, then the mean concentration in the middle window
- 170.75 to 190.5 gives -0.6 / 22.4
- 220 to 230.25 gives -0.1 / 22.5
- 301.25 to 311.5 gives 3.4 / 15.7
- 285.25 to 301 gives 1.1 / 21.6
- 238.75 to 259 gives -1.1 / 23.9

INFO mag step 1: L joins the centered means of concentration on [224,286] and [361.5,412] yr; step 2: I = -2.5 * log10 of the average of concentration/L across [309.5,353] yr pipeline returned 0.37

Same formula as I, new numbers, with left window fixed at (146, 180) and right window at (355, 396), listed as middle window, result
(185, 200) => -0.04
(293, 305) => 0.14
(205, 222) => 0.02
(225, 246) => -0.03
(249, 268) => -0.04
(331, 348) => 0.17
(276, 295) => 0.03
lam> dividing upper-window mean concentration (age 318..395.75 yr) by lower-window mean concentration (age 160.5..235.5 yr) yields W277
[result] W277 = 0.97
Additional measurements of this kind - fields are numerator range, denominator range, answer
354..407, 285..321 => 1.46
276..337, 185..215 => 0.77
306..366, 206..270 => 0.80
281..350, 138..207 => 0.80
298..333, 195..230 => 0.62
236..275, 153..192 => 1.07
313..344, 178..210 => 0.67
